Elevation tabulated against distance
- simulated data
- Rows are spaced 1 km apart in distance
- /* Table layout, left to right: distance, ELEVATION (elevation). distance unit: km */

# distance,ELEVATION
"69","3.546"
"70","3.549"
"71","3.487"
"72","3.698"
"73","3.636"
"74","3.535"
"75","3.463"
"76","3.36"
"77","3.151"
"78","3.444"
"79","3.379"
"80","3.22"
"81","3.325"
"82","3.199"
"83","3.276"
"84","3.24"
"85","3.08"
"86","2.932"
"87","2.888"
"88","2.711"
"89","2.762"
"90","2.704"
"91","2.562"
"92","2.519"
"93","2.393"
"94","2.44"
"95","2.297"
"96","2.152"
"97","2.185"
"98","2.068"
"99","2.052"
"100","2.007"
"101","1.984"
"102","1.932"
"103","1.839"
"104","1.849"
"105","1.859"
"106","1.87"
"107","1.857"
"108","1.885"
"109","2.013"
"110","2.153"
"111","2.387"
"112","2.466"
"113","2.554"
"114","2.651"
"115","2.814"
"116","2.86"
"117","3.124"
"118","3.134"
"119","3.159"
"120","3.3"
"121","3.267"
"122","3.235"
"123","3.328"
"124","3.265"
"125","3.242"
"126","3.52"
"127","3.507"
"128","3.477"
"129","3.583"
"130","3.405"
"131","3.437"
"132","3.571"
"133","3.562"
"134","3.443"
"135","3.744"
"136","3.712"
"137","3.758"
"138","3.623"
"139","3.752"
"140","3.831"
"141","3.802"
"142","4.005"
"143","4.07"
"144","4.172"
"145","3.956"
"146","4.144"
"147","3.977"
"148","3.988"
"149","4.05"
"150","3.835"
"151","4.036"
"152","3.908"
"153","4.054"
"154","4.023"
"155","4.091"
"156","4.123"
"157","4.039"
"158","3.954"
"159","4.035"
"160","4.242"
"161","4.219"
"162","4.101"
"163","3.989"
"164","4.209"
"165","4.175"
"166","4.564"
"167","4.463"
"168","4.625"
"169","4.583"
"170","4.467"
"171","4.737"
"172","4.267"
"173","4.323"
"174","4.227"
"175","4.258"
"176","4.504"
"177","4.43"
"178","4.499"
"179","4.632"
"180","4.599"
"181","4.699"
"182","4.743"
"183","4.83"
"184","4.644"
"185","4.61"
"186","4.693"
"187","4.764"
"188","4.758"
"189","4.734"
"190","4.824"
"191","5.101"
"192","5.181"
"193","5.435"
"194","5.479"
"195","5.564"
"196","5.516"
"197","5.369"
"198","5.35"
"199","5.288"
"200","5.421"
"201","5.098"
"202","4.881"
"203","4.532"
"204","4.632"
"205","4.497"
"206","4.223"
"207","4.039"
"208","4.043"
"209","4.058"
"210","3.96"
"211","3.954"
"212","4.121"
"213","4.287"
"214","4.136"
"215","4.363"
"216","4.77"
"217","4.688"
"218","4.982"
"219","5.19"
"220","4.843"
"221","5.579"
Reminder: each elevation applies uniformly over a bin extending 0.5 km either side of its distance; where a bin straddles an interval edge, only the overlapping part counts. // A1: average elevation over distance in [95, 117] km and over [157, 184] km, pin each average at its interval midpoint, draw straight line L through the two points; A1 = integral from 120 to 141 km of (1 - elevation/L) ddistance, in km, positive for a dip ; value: -3.4 km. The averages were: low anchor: 2.19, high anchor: 4.4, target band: 3.51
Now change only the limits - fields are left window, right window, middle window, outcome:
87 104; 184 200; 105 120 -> 1.64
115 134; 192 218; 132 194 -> -4.40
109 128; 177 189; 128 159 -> -1.85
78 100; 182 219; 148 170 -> -0.88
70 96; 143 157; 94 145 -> 9.65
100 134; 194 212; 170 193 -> -2.18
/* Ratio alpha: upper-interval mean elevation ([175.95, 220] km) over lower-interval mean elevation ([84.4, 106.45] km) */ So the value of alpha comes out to 2.03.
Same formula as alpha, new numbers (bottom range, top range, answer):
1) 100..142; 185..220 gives 1.60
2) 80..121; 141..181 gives 1.67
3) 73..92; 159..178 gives 1.39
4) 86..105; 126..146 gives 1.61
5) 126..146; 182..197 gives 1.35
